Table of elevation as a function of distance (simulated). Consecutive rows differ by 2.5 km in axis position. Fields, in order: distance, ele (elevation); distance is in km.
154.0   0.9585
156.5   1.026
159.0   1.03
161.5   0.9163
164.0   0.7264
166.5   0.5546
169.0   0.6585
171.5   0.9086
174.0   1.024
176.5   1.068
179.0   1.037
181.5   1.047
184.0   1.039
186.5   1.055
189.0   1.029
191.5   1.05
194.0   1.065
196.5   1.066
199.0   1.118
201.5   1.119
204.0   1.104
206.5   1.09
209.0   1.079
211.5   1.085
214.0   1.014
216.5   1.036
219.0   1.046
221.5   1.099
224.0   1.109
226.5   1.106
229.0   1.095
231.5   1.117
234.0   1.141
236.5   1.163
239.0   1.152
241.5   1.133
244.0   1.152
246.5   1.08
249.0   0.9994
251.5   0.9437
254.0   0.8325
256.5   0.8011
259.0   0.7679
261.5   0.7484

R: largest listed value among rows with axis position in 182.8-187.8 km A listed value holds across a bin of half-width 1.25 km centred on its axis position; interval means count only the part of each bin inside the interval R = 1.055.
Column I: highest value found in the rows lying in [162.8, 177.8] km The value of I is 1.068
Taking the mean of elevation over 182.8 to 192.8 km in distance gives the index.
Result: 1.04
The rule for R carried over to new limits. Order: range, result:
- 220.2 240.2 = 1.163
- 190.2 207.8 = 1.119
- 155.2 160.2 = 1.03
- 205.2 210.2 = 1.09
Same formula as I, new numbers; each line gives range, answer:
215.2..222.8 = 1.099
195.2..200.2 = 1.118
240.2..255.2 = 1.152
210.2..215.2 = 1.085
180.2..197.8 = 1.066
